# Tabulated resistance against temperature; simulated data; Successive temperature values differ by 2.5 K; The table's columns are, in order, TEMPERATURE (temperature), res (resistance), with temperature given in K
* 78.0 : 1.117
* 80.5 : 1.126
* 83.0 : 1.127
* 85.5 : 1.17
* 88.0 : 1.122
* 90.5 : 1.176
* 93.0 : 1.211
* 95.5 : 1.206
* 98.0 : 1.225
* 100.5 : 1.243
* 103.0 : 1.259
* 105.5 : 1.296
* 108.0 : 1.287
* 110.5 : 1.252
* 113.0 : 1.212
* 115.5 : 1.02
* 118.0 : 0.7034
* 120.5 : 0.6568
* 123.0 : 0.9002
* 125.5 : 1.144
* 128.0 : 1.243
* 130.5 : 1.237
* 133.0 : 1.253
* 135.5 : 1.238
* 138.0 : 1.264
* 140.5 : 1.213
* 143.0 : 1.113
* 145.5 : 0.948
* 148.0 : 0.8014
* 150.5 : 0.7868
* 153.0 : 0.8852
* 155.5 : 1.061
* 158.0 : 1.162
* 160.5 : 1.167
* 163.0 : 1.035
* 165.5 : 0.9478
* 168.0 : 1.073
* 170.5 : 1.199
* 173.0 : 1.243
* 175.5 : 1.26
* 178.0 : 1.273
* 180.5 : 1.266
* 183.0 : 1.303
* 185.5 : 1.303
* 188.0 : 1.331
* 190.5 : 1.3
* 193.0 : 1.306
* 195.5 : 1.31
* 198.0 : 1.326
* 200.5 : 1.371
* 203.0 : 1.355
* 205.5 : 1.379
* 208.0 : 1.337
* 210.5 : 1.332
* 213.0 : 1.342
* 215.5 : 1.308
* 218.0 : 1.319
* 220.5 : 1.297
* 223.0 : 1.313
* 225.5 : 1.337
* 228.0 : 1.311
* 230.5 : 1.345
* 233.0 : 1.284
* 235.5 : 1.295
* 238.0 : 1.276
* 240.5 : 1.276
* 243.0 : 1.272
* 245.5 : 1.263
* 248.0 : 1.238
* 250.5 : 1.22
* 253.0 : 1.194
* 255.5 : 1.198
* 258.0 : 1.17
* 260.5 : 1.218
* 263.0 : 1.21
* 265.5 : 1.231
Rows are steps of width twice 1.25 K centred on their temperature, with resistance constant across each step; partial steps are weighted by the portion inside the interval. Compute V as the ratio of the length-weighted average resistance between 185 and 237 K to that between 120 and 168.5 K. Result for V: 1.25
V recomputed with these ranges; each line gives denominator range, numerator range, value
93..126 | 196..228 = 1.20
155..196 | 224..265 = 1.04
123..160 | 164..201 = 1.15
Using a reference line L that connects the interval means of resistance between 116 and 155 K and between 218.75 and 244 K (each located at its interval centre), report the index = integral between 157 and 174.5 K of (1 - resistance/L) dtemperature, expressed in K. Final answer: -0.10 K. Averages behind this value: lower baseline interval 1.03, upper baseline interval 1.3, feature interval 1.12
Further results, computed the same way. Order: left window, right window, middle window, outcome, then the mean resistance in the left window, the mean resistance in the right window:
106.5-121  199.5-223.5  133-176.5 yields 3.0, 1.05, 1.34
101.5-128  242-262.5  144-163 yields 2.4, 1.08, 1.22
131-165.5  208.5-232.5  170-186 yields -1.2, 1.07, 1.32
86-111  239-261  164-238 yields -3.6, 1.23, 1.23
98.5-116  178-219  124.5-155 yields 4.1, 1.23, 1.32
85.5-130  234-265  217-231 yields -1.2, 1.13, 1.24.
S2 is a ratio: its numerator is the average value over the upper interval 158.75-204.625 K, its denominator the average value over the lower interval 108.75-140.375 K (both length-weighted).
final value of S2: 1.13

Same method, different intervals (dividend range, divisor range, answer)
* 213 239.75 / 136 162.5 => 1.25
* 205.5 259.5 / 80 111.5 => 1.06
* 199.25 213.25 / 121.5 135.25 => 1.17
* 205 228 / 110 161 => 1.26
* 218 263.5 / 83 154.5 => 1.14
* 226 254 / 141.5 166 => 1.28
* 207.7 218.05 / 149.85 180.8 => 1.20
